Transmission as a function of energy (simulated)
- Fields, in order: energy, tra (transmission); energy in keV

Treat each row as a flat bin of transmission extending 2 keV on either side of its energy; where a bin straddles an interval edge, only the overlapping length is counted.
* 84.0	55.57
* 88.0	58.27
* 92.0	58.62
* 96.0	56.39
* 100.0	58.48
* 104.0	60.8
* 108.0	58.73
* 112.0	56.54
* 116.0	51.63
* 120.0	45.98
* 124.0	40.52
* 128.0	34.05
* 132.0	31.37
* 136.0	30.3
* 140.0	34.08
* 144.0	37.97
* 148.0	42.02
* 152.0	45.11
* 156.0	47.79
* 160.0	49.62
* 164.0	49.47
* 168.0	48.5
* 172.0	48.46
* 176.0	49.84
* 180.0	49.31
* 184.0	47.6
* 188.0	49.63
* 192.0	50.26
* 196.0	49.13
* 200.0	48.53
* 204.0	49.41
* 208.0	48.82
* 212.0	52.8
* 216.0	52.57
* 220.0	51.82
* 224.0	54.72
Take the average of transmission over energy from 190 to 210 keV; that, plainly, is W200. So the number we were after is 49.2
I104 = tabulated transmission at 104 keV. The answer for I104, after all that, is 60.8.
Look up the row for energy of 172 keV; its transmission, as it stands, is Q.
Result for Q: 48.46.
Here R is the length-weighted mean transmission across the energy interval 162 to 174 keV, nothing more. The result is 48.8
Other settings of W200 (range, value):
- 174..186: 48.9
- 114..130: 43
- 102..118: 56.9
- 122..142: 34.1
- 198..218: 50.4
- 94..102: 57.4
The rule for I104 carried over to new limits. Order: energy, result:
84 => 55.57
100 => 58.48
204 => 49.41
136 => 30.3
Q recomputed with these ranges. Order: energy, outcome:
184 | 47.6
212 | 52.8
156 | 47.79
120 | 45.98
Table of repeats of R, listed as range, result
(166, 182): 49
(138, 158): 41.4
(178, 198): 49.2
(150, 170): 48.1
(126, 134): 32.7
